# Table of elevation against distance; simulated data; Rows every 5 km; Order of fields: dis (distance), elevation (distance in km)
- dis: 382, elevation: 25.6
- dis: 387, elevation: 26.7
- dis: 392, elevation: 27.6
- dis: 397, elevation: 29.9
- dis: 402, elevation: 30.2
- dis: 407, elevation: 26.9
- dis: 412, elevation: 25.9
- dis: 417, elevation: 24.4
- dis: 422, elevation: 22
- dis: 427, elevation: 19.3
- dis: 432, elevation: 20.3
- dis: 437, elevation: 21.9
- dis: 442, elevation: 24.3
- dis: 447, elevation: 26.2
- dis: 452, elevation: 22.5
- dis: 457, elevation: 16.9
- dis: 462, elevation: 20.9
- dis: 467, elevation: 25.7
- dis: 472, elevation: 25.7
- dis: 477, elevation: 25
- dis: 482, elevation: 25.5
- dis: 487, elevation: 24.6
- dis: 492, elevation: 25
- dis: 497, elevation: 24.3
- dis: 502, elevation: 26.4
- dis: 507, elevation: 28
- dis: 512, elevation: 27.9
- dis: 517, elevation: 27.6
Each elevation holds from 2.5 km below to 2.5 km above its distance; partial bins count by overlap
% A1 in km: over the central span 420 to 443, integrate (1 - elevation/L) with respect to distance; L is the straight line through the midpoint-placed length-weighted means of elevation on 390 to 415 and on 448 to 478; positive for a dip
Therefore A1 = 3.7 km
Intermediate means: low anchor 28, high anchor 22.8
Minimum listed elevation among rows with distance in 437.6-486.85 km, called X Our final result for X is 16.9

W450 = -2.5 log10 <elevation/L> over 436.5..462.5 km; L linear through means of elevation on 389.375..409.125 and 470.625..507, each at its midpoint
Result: 0.205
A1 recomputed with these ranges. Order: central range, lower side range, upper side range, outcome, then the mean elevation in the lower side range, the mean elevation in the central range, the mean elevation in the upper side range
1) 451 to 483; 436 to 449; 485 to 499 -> 1.82 km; 24.3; 23.1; 24.6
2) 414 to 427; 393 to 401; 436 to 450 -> 2.09 km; 29.5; 22.6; 24.3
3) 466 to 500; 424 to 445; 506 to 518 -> 0.47 km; 21.6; 25.1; 27.8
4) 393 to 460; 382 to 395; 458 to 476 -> 3.77 km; 27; 24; 23.6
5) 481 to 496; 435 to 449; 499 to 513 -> 0.85 km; 24.1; 24.9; 27.3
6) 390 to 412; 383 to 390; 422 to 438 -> -3.43 km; 26.5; 28.4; 20.6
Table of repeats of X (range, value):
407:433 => 19.3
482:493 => 24.6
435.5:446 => 21.9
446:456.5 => 22.5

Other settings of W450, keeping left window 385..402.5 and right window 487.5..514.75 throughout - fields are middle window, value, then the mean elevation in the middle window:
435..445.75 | 0.169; 23.5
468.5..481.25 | 0.057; 25.4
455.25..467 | 0.302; 20.5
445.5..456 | 0.180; 23.1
